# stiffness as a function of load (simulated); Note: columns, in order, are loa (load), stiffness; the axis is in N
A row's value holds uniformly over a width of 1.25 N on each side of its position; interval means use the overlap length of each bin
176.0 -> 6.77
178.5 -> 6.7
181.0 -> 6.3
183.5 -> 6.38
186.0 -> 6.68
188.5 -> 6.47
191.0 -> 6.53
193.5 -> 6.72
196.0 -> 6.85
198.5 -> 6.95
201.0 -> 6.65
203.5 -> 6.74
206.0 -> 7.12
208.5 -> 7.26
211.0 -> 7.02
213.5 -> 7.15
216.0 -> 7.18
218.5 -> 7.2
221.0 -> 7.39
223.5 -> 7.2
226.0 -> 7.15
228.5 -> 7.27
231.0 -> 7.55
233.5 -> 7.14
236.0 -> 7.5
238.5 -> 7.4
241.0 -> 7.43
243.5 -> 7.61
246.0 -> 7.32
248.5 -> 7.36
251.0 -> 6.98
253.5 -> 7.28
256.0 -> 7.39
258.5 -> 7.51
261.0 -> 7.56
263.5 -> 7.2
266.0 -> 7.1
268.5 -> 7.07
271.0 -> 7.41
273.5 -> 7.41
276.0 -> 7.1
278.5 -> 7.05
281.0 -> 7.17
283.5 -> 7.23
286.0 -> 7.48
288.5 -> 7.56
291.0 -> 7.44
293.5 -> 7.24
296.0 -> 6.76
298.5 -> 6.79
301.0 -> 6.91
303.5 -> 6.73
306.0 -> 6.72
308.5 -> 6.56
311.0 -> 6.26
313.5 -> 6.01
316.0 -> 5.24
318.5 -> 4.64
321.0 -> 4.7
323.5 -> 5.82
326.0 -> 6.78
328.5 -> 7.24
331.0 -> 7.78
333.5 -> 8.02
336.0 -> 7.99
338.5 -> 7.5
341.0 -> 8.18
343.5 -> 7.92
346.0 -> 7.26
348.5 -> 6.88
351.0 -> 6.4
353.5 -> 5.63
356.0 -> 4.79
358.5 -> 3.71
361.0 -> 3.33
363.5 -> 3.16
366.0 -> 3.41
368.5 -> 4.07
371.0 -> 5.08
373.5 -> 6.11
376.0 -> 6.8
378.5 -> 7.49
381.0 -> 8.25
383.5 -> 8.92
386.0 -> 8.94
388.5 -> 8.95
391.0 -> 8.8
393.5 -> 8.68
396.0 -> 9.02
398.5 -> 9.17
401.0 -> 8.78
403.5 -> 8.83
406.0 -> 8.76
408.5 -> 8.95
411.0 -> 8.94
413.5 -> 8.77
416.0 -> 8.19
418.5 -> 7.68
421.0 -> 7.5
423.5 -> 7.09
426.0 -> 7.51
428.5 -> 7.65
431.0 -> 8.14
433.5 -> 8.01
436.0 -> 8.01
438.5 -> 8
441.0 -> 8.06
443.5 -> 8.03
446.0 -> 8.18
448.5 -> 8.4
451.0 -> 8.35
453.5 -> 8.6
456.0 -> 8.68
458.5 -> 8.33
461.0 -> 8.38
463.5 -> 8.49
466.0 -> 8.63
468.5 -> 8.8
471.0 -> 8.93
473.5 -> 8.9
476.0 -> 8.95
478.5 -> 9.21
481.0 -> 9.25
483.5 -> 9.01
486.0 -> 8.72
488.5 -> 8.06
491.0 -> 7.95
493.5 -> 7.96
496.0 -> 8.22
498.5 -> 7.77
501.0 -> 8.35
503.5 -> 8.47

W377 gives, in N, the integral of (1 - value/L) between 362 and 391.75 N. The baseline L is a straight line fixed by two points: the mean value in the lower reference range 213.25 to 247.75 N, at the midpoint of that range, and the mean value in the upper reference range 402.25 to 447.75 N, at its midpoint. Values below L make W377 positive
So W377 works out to 5.03 N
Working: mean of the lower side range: 7.33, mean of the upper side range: 8.13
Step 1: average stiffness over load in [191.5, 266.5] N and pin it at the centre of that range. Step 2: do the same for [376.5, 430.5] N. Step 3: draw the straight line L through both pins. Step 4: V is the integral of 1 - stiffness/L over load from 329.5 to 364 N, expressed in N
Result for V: 6.9 N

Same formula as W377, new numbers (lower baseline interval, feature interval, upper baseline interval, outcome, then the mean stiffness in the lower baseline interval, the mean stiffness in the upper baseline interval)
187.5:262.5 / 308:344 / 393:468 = 4.9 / 7.17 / 8.33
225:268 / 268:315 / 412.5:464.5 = 3.3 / 7.33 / 8.09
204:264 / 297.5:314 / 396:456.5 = 2.3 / 7.29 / 8.27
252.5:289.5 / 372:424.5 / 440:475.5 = -1.2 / 7.3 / 8.5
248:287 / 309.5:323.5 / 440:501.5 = 3.9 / 7.27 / 8.49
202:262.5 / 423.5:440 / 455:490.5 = 1.3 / 7.28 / 8.72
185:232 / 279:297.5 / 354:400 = -1.2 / 7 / 6.59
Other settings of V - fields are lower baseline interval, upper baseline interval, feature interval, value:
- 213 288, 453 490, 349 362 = 5.0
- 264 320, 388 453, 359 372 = 6.6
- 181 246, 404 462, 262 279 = 0.3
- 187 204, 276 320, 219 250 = -3.0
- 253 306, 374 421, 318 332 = 2.7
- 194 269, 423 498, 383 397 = -1.5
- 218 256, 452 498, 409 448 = 1.6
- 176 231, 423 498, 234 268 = -0.8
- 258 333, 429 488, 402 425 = -0.7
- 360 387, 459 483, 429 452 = -0.5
